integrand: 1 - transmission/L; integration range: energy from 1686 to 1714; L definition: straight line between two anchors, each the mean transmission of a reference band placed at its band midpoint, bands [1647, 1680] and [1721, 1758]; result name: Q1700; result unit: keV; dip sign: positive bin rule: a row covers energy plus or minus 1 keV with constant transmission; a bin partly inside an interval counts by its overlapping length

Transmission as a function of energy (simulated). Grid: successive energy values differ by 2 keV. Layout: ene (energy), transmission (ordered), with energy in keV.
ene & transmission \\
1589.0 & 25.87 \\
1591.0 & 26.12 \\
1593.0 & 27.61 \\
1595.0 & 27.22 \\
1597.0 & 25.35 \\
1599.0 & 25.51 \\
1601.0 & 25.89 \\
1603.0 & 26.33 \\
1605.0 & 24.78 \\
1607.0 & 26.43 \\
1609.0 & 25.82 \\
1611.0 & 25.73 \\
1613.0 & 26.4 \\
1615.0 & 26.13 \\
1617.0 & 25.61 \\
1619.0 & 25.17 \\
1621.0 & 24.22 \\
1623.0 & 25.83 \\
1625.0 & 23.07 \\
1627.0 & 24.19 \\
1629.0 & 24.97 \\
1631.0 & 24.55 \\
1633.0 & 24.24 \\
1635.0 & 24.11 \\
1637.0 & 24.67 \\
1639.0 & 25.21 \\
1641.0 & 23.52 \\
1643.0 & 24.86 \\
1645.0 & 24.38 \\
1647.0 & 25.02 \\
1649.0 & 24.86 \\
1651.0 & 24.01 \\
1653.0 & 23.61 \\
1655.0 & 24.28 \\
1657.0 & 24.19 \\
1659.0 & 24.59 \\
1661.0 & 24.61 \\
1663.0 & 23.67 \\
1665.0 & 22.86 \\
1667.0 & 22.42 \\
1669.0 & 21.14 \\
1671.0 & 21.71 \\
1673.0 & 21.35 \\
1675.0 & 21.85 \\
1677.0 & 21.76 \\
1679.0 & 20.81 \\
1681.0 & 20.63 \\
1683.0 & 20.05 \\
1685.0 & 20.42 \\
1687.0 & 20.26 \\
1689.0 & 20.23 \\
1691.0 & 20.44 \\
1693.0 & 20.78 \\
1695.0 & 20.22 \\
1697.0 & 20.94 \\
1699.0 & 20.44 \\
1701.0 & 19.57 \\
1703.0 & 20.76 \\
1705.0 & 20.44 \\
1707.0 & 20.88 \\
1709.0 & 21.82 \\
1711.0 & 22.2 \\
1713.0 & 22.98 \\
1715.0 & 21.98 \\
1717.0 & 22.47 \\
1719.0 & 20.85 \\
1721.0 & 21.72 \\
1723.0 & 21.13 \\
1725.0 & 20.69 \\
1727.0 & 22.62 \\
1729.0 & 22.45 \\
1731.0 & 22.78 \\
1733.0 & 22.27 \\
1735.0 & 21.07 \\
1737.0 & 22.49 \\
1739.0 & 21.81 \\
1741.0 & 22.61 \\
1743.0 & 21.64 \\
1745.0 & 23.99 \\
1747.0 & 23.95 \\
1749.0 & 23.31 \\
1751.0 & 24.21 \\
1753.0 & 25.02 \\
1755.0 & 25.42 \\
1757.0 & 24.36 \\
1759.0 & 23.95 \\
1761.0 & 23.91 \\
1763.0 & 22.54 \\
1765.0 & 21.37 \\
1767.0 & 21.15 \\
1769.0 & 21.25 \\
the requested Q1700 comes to 2.6 keV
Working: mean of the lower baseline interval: 23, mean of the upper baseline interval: 22.8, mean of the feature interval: 20.9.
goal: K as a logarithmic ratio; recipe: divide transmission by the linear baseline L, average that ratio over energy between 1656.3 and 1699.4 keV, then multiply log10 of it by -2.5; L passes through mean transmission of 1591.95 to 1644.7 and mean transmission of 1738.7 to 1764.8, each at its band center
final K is 0.14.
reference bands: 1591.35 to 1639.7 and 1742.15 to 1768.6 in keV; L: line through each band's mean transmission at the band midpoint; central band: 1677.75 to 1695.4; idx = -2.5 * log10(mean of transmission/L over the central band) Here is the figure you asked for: 0.19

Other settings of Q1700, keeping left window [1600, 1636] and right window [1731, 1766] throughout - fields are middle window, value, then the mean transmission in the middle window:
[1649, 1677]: 1.58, 23.1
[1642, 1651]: 0.02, 24.7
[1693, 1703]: 1.49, 20.4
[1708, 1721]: 0.91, 22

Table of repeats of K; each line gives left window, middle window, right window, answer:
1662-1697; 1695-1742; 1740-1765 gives 0.05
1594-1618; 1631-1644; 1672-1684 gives -0.03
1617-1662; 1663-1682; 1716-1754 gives 0.10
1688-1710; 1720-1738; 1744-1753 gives 0.04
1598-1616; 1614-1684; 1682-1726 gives 0.01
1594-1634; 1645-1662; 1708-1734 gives -0.01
